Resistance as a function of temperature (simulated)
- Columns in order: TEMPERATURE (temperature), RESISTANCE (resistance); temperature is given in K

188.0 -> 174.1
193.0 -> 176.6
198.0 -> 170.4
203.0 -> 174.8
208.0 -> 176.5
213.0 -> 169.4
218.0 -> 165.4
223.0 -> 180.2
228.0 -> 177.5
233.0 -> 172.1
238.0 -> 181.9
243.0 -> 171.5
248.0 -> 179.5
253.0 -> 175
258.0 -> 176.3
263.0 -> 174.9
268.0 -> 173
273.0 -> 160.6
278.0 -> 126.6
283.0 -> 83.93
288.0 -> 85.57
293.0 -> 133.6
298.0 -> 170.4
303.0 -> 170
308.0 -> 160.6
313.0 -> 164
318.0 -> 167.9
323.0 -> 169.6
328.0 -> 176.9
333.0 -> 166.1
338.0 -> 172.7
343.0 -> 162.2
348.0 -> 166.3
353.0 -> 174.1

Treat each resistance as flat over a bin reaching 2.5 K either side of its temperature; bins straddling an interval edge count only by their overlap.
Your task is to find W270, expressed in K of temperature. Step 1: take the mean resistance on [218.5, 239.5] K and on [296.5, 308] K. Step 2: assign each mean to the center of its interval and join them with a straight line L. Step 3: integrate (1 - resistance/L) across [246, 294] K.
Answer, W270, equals 7.01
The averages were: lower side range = 177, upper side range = 168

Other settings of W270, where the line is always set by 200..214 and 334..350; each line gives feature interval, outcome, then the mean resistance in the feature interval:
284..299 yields 4.3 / 121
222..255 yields -0.8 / 177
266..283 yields 2.8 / 143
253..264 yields -0.3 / 176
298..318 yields 0.3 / 166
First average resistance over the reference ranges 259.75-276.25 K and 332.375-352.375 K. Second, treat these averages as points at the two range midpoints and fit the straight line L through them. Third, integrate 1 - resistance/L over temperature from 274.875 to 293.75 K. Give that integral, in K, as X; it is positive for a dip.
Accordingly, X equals 6.9 K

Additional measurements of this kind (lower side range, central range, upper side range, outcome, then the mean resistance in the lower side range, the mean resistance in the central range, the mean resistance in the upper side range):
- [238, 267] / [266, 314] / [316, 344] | 8.59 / 176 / 142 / 170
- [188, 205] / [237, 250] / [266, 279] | -1.15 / 174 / 177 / 156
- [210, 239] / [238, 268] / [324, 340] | -0.41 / 174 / 176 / 172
